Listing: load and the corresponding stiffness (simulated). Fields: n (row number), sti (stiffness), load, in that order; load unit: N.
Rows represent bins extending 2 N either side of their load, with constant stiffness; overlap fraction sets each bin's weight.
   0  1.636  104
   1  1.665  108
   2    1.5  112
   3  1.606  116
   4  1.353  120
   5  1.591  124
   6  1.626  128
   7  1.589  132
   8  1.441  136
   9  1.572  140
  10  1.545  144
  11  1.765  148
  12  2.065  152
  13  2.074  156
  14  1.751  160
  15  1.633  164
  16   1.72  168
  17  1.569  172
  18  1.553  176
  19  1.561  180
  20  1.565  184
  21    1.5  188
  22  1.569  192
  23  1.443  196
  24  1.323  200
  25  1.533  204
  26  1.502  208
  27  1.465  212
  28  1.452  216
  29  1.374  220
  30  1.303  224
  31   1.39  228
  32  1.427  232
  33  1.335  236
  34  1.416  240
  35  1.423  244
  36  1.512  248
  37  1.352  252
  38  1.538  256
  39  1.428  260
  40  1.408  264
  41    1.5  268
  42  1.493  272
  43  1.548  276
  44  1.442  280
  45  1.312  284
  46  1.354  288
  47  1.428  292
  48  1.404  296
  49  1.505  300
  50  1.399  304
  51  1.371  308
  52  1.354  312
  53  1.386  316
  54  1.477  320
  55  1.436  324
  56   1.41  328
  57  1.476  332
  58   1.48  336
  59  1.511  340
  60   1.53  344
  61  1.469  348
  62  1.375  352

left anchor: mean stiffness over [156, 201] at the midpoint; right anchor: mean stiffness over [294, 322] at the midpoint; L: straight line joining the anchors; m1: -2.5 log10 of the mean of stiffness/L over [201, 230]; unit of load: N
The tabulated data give 0.08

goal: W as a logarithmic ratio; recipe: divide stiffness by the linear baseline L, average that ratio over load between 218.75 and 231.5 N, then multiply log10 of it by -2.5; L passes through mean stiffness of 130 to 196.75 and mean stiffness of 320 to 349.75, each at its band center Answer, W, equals 0.16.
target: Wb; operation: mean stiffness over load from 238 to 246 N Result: 1.42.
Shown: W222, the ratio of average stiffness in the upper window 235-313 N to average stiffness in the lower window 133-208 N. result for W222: 0.88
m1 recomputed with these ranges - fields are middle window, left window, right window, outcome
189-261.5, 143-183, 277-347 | 0.12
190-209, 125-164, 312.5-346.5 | 0.11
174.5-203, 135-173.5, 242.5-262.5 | 0.09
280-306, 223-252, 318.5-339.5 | 0.03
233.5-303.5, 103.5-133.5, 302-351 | 0.03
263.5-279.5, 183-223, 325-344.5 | -0.01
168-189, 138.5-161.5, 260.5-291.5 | 0.10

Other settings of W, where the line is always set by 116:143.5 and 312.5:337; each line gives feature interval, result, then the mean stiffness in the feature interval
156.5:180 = -0.10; 1.67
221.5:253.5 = 0.06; 1.4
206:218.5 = 0.02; 1.47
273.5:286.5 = 0.02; 1.43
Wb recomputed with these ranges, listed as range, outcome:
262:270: 1.45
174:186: 1.56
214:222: 1.41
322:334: 1.44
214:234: 1.39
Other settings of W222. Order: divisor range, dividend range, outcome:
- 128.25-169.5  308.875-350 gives 0.85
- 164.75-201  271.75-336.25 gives 0.92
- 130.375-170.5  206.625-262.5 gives 0.83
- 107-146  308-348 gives 0.94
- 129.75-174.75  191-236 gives 0.84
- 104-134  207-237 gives 0.90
